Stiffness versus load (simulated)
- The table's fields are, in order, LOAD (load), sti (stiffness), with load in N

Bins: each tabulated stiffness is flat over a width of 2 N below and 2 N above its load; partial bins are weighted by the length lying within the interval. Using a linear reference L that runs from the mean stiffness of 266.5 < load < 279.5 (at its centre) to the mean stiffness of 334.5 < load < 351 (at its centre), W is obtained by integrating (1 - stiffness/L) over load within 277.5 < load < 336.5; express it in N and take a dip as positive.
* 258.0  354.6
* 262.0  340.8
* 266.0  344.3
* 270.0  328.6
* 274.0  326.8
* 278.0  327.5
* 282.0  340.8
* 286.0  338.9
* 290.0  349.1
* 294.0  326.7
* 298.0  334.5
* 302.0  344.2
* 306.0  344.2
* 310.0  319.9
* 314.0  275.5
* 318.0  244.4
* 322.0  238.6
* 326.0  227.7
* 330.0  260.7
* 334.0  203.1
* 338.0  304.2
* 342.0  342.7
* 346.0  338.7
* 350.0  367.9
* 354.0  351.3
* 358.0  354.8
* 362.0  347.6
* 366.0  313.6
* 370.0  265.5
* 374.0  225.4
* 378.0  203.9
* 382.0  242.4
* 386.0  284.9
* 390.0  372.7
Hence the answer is 5.3 N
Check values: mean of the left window 330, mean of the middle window 298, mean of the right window 324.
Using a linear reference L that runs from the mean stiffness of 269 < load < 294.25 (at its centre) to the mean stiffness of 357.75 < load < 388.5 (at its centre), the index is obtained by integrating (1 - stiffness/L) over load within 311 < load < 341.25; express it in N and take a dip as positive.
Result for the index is 4.9 N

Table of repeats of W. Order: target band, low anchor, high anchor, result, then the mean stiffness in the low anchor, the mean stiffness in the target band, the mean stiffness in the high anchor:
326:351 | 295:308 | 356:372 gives 2.57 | 340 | 294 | 320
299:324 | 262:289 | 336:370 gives 2.94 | 335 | 296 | 336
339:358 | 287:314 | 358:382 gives -3.58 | 332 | 348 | 276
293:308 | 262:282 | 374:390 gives -1.16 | 334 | 338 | 258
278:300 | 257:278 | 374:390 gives -1.01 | 337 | 337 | 258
